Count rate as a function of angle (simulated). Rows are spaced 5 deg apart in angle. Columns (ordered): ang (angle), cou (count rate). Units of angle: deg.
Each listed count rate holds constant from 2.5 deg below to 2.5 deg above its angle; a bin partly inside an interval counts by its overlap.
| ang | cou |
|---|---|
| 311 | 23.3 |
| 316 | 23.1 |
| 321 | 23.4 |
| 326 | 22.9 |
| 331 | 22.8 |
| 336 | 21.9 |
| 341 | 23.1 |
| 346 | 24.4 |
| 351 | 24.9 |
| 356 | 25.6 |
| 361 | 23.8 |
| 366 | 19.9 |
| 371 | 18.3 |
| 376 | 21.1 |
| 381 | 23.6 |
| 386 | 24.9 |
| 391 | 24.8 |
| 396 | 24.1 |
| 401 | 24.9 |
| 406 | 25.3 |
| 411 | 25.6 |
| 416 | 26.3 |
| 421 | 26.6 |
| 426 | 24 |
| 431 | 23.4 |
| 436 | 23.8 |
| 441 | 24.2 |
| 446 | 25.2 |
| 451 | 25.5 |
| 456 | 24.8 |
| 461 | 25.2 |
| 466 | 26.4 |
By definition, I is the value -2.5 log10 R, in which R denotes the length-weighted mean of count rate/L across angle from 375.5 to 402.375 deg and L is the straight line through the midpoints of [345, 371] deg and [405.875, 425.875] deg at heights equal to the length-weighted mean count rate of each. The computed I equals 0.023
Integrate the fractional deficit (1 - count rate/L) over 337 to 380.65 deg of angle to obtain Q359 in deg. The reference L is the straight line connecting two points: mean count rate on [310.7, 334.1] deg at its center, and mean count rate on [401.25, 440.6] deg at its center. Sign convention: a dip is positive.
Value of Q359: 2.0 deg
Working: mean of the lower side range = 23.1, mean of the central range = 22.7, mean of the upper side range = 25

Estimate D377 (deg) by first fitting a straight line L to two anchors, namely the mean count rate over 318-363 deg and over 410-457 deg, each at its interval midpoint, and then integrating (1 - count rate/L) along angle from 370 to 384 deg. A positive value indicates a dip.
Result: 1.6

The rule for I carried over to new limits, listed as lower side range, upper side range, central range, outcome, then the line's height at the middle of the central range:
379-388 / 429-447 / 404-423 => -0.08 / 24.2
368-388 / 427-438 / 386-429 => -0.11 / 22.8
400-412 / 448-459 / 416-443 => 0.03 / 25.2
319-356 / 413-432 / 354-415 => 0.04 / 24.4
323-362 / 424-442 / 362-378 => 0.18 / 23.7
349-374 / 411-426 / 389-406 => 0.00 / 24.6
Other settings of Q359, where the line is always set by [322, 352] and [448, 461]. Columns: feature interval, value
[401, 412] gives -0.4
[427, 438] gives 0.5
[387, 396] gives -0.2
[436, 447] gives 0.2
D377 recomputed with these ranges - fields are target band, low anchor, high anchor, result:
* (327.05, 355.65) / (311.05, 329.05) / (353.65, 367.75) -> -0.4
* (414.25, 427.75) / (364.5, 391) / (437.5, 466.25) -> -1.1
